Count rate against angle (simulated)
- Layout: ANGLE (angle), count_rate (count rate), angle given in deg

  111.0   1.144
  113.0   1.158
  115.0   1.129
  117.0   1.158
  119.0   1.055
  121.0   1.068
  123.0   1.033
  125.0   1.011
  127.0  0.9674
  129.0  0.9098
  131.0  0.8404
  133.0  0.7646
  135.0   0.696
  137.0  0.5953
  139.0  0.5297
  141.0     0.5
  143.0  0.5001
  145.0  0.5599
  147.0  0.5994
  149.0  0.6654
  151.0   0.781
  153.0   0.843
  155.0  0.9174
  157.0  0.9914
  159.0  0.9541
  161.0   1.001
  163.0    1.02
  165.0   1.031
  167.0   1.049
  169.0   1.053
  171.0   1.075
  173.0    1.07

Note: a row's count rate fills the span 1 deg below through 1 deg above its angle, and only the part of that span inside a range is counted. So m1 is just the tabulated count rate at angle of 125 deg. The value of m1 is 1.011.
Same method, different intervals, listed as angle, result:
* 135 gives 0.696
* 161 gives 1.001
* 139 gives 0.5297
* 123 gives 1.033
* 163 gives 1.02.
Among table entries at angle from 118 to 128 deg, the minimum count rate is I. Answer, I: 0.9674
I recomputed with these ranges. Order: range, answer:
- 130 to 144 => 0.5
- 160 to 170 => 1.001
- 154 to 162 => 0.9174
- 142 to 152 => 0.5001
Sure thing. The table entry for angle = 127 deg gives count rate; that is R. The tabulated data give 0.9674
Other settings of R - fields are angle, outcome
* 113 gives 1.158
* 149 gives 0.6654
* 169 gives 1.053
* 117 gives 1.158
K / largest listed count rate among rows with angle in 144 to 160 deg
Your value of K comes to 0.9914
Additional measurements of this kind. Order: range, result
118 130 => 1.068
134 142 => 0.696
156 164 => 1.02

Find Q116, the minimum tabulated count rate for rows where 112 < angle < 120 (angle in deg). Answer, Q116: 1.055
